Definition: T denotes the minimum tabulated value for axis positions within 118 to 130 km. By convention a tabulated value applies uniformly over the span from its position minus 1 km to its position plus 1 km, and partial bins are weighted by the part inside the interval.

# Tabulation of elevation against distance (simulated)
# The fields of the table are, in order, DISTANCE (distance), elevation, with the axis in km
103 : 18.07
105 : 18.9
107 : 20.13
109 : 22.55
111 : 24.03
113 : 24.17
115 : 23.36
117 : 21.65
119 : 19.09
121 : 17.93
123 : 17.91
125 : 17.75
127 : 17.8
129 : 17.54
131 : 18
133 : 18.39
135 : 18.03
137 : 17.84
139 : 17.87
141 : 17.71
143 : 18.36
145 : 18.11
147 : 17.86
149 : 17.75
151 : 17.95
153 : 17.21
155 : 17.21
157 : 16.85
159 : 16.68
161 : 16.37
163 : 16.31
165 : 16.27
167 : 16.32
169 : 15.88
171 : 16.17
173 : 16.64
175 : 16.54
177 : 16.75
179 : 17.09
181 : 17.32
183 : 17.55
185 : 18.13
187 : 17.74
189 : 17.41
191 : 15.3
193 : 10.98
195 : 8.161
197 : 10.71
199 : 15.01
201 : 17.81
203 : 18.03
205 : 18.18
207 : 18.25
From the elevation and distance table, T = 17.54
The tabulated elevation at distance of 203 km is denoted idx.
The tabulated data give 18.03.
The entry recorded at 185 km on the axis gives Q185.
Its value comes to 18.13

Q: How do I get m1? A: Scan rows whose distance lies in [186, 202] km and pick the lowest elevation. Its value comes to 8.161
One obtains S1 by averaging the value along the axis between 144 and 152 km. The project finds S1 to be 17.9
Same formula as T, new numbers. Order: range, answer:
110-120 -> 19.09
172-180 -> 16.54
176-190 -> 16.75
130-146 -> 17.71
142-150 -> 17.75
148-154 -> 17.21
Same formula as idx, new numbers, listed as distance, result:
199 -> 15.01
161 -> 16.37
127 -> 17.8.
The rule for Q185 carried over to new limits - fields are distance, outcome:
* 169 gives 15.88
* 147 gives 17.86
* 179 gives 17.09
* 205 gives 18.18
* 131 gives 18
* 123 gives 17.91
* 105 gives 18.9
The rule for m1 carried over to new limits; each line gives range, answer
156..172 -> 15.88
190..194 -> 10.98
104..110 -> 18.9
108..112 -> 22.55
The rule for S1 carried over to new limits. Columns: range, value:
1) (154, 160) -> 16.9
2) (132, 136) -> 18.2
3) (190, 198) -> 11.3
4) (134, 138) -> 17.9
